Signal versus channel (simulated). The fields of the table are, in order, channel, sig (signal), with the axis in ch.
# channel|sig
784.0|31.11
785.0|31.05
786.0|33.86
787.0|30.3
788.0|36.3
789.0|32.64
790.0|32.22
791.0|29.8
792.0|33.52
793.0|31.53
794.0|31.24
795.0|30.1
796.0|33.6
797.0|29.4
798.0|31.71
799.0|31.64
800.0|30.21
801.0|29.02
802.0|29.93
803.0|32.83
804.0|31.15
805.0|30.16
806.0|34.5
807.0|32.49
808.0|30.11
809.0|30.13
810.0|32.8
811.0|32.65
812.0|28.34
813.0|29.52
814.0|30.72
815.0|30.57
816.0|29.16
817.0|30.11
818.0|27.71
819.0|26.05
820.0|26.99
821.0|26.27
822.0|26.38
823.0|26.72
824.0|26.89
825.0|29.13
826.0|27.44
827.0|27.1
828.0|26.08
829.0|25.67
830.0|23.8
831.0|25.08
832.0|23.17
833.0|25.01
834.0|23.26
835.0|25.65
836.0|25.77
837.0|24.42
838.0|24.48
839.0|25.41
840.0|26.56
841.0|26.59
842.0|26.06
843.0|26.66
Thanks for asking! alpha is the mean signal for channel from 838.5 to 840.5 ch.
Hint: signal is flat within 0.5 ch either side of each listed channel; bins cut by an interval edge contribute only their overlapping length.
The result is 26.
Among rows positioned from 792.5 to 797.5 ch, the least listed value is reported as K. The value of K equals 29.4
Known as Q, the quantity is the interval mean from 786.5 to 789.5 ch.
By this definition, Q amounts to 33.1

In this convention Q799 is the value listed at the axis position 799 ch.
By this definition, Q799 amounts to 31.64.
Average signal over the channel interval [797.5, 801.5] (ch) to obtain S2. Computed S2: 30.6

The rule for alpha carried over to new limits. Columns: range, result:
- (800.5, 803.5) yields 30.6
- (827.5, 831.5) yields 25.2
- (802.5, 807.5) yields 32.2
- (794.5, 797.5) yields 31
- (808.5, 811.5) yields 31.9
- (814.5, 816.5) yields 29.9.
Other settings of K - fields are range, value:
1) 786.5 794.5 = 29.8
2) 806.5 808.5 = 30.11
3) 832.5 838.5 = 23.26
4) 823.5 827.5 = 26.89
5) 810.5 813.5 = 28.34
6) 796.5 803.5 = 29.02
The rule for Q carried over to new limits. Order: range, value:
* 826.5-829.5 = 26.3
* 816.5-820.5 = 27.7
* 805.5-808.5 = 32.4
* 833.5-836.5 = 24.9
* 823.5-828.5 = 27.3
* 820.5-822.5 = 26.3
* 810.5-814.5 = 30.3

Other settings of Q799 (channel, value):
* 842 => 26.06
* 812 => 28.34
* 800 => 30.21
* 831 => 25.08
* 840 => 26.56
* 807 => 32.49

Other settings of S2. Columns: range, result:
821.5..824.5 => 26.7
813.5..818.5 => 29.7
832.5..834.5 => 24.1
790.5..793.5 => 31.6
